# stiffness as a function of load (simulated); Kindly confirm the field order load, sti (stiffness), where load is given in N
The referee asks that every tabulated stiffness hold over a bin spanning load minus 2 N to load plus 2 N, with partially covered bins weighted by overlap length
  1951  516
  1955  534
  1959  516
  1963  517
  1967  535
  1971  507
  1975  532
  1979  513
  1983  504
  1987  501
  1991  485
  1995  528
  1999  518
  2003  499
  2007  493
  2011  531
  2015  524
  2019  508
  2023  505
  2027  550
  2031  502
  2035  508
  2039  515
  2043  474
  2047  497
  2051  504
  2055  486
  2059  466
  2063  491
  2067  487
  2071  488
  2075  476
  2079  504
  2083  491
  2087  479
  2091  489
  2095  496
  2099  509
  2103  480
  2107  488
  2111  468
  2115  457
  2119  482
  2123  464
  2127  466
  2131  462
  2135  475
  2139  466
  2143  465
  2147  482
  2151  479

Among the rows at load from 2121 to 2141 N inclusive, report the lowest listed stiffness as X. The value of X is 462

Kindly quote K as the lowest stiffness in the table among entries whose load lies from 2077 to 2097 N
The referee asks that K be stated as 479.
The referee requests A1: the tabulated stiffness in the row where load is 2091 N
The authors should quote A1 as 489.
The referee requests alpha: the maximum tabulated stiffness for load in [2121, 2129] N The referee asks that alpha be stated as 466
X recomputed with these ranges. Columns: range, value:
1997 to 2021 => 493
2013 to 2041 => 502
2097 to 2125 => 457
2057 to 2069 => 466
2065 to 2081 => 476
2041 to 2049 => 474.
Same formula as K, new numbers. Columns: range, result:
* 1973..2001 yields 485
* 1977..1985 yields 504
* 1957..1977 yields 507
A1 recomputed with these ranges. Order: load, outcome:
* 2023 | 505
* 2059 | 466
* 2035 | 508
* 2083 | 491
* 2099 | 509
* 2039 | 515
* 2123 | 464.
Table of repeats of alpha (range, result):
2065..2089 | 504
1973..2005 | 532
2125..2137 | 475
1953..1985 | 535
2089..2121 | 509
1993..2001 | 528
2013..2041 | 550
